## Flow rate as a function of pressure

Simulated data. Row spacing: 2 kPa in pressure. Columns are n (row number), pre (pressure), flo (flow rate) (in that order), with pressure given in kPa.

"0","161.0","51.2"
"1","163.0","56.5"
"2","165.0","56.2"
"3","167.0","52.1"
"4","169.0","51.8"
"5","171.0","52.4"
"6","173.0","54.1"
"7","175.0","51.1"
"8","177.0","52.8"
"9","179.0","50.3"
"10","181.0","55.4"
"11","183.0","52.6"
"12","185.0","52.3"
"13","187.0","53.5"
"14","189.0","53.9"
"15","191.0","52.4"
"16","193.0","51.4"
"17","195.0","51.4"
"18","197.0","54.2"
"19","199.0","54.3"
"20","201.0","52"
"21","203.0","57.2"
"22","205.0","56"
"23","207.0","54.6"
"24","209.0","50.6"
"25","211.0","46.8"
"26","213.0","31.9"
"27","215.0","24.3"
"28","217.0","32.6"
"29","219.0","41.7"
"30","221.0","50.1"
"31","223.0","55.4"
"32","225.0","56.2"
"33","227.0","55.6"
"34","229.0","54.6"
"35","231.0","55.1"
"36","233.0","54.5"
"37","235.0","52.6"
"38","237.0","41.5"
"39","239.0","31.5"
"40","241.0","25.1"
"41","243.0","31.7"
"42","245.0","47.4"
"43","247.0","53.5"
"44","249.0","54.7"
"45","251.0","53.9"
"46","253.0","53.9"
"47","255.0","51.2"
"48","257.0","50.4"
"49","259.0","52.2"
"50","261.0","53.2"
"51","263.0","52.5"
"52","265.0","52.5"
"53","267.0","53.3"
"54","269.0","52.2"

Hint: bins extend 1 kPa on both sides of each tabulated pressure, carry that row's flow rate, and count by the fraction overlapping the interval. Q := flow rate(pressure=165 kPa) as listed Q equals 56.2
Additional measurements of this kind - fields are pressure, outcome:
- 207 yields 54.6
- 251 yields 53.9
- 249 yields 54.7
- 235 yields 52.6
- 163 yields 56.5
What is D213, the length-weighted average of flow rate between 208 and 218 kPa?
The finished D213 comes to 37.2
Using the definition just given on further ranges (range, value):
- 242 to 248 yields 44.2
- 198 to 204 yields 54.5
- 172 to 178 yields 52.7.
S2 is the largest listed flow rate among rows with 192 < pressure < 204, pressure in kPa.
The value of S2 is 57.2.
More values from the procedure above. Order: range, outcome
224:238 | 56.2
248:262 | 54.7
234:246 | 52.6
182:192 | 53.9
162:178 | 56.5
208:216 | 50.6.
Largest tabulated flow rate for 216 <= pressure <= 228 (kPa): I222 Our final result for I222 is 56.2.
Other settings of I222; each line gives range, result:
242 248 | 53.5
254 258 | 51.2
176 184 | 55.4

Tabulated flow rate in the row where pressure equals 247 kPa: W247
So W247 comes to 53.5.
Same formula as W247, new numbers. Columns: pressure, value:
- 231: 55.1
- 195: 51.4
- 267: 53.3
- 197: 54.2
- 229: 54.6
